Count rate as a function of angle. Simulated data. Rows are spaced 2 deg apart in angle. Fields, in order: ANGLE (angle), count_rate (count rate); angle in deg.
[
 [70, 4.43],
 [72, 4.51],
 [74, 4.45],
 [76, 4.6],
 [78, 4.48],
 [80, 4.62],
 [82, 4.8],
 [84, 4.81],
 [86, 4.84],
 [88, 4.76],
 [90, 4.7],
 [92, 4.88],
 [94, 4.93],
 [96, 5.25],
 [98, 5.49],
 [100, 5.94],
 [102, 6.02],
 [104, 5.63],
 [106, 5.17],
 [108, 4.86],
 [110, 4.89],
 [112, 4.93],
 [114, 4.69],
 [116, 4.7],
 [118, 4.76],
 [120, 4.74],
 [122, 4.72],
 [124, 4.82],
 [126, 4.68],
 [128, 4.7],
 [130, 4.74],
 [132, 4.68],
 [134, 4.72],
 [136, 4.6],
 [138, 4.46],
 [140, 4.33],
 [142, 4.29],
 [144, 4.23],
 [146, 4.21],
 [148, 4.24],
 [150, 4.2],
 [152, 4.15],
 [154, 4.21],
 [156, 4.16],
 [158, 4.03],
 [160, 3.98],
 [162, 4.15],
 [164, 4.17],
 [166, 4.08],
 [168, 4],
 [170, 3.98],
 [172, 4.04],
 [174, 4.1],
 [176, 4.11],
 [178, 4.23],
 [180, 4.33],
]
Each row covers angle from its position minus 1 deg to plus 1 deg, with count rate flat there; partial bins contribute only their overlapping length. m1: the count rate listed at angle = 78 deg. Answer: 4.48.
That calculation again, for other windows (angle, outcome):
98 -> 5.49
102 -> 6.02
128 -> 4.7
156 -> 4.16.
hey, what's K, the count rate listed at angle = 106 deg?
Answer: 5.17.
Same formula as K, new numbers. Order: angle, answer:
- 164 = 4.17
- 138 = 4.46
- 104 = 5.63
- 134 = 4.72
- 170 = 3.98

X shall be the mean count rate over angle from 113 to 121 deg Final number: 4.72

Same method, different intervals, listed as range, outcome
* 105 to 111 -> 4.97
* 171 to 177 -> 4.08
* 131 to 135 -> 4.7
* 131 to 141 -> 4.56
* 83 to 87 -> 4.82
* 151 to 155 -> 4.18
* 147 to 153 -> 4.2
